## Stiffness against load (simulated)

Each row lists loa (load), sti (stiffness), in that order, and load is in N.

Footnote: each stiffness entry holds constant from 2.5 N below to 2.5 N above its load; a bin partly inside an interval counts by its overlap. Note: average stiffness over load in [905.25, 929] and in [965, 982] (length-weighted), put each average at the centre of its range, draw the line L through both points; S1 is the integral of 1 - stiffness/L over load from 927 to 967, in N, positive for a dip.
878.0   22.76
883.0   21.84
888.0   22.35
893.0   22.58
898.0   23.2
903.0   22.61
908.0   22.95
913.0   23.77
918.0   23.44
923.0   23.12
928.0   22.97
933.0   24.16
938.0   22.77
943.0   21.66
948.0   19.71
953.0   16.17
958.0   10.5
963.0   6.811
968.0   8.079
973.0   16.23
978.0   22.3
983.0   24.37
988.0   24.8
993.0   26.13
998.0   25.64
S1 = 4.7 N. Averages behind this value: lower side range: 23.3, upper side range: 16.1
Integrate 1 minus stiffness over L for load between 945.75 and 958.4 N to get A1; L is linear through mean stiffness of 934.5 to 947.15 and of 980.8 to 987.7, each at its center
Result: 3.6 N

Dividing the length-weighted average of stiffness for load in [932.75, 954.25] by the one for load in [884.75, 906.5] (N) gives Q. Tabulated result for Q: 0.92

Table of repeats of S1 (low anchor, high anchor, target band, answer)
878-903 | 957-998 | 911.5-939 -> -3.5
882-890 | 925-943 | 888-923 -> -0.8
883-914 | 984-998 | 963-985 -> 7.6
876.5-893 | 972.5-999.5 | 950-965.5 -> 7.9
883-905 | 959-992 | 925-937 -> -2.0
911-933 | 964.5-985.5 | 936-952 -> 0.0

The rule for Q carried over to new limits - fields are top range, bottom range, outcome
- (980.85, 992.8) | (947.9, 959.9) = 1.68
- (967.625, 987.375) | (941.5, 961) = 1.18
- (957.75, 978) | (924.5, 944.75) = 0.52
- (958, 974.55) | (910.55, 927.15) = 0.43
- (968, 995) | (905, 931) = 0.92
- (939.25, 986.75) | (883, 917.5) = 0.73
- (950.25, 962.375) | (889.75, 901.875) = 0.55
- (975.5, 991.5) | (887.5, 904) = 1.05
